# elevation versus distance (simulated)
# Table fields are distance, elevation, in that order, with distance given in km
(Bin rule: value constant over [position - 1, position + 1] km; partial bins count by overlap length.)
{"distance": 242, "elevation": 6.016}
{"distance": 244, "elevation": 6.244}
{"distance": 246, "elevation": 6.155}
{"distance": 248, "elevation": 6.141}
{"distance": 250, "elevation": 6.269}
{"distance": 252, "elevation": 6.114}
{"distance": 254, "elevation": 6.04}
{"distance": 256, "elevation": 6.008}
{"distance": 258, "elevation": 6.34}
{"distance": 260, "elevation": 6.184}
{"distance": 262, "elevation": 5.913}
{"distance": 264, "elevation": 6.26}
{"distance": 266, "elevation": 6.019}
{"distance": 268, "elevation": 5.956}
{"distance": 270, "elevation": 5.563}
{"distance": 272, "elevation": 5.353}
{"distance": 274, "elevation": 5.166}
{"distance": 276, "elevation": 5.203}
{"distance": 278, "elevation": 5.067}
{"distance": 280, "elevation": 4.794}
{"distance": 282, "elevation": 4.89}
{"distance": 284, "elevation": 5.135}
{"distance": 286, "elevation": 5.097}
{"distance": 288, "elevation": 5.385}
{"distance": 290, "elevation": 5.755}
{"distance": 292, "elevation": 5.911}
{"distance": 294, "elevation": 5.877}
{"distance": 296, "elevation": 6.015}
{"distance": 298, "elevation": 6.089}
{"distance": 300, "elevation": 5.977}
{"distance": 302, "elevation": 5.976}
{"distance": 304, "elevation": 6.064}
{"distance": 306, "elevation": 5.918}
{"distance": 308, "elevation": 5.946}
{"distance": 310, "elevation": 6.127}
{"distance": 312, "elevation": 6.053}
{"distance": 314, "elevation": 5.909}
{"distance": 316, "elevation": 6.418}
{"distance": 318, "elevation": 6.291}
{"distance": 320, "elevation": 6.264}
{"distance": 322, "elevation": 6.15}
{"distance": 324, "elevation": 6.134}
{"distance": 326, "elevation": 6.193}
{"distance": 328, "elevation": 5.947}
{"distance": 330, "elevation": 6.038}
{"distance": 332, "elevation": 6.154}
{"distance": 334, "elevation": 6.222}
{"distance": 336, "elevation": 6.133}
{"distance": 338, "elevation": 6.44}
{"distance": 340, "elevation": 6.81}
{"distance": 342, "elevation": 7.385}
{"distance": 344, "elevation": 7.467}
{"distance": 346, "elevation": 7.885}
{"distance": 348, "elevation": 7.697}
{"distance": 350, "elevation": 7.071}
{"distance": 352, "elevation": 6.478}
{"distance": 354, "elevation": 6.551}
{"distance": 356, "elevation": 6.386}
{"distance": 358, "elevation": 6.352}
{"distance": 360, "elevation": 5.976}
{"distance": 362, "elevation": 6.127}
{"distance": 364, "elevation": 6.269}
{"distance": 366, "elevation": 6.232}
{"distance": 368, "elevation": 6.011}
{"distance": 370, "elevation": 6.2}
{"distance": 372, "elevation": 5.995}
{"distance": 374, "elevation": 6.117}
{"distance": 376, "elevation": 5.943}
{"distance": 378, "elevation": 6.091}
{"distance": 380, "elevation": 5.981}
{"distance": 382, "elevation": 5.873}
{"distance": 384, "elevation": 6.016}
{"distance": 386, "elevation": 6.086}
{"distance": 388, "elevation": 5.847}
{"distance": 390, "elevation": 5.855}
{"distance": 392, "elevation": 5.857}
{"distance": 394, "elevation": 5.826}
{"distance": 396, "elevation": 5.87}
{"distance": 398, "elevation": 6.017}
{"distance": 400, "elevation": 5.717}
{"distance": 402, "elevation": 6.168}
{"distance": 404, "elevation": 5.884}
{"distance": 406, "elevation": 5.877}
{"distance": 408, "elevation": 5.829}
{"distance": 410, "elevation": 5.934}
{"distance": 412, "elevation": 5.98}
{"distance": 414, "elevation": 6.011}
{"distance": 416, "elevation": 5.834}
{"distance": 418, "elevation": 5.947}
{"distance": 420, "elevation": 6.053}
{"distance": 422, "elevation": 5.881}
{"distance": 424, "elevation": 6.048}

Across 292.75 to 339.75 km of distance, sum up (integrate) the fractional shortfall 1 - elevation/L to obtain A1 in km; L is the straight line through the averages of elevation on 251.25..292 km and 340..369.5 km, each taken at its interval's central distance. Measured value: 0.6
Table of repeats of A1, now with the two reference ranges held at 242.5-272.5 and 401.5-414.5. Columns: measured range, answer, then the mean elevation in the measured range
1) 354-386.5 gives -0.8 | 6.12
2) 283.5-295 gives 0.9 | 5.54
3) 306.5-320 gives -0.3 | 6.13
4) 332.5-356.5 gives -3.5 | 6.87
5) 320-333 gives -0.2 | 6.12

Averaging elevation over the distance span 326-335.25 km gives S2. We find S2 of 6.1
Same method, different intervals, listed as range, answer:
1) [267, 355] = 6.07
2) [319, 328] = 6.16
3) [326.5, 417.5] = 6.23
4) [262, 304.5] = 5.6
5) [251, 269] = 6.09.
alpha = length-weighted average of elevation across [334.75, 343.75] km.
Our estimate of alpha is 6.74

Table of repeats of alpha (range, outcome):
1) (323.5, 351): 6.69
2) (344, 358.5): 6.97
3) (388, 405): 5.9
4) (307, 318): 6.11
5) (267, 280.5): 5.32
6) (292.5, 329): 6.07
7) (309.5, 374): 6.42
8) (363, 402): 5.99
